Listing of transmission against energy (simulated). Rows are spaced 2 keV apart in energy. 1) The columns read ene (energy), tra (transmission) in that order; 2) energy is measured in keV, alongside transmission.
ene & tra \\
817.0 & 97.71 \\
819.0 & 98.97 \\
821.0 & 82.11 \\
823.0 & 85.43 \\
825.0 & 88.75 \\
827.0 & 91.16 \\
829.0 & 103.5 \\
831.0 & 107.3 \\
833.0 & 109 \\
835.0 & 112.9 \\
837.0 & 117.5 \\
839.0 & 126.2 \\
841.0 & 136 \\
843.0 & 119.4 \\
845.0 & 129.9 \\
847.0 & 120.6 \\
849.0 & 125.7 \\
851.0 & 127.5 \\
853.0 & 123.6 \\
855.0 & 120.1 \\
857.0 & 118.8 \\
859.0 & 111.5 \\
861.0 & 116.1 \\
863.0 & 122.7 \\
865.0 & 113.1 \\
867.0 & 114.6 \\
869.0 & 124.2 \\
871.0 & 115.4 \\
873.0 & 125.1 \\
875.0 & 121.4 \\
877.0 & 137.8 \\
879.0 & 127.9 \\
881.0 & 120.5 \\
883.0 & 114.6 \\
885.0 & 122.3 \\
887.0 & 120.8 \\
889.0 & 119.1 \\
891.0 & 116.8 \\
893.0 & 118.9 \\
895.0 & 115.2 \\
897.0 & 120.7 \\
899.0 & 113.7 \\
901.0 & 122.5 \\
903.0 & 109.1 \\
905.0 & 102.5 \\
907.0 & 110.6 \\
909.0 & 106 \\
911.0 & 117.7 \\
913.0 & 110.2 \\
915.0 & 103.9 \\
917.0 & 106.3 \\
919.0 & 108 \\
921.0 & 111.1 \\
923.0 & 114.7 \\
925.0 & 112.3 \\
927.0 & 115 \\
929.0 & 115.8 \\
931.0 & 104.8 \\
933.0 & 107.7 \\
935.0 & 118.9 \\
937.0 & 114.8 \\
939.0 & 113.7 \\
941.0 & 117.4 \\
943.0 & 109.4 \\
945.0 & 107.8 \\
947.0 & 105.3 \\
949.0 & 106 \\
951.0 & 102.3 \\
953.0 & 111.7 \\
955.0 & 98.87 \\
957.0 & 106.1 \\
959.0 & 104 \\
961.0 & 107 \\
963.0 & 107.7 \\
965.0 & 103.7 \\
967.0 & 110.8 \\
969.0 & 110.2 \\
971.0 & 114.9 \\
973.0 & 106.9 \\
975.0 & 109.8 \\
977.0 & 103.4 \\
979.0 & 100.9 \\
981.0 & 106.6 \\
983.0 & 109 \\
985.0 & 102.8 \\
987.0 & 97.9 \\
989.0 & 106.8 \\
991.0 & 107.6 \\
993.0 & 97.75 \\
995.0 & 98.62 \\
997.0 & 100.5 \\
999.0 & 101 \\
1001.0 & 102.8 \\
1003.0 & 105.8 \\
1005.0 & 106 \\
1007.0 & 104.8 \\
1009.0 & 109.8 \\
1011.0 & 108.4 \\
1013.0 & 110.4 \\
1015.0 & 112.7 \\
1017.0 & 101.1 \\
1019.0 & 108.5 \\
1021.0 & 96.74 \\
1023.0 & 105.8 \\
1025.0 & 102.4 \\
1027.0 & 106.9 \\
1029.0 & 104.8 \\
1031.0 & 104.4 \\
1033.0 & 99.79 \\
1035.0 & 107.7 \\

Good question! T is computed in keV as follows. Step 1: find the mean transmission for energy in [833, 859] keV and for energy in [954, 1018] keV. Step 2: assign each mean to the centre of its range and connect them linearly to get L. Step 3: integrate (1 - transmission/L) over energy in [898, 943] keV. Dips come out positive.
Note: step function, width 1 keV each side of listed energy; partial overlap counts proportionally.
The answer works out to 0.65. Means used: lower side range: 122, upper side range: 105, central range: 112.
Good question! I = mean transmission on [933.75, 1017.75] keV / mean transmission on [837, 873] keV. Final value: 0.88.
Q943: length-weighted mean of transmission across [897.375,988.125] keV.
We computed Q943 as 109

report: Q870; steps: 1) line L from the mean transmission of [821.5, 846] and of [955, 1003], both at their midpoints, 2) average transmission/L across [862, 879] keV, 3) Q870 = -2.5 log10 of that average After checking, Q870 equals -0.13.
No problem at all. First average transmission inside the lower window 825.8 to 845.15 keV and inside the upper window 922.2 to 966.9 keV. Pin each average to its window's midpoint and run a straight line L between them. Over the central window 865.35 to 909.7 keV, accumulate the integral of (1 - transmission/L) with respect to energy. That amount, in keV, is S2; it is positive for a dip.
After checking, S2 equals -2.5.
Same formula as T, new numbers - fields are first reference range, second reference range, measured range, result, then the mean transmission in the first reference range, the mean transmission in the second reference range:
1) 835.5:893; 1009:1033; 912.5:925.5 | 0.7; 122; 106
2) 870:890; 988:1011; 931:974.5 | 1.0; 122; 104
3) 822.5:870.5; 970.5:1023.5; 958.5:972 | -0.2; 116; 105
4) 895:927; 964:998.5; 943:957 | 0.3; 112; 105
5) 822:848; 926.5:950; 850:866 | -1.1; 111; 111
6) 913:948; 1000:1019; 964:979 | 0.1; 111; 107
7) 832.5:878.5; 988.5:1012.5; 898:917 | 0.8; 121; 104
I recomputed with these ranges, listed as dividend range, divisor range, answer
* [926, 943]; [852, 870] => 0.96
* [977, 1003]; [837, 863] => 0.84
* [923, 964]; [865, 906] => 0.92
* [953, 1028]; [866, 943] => 0.91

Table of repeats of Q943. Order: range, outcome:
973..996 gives 104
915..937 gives 111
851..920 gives 117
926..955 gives 110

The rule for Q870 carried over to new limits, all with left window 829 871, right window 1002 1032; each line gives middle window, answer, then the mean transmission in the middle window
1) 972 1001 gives 0.05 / 104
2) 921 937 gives 0.00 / 113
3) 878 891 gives -0.04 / 121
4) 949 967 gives 0.05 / 106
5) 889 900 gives -0.01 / 117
